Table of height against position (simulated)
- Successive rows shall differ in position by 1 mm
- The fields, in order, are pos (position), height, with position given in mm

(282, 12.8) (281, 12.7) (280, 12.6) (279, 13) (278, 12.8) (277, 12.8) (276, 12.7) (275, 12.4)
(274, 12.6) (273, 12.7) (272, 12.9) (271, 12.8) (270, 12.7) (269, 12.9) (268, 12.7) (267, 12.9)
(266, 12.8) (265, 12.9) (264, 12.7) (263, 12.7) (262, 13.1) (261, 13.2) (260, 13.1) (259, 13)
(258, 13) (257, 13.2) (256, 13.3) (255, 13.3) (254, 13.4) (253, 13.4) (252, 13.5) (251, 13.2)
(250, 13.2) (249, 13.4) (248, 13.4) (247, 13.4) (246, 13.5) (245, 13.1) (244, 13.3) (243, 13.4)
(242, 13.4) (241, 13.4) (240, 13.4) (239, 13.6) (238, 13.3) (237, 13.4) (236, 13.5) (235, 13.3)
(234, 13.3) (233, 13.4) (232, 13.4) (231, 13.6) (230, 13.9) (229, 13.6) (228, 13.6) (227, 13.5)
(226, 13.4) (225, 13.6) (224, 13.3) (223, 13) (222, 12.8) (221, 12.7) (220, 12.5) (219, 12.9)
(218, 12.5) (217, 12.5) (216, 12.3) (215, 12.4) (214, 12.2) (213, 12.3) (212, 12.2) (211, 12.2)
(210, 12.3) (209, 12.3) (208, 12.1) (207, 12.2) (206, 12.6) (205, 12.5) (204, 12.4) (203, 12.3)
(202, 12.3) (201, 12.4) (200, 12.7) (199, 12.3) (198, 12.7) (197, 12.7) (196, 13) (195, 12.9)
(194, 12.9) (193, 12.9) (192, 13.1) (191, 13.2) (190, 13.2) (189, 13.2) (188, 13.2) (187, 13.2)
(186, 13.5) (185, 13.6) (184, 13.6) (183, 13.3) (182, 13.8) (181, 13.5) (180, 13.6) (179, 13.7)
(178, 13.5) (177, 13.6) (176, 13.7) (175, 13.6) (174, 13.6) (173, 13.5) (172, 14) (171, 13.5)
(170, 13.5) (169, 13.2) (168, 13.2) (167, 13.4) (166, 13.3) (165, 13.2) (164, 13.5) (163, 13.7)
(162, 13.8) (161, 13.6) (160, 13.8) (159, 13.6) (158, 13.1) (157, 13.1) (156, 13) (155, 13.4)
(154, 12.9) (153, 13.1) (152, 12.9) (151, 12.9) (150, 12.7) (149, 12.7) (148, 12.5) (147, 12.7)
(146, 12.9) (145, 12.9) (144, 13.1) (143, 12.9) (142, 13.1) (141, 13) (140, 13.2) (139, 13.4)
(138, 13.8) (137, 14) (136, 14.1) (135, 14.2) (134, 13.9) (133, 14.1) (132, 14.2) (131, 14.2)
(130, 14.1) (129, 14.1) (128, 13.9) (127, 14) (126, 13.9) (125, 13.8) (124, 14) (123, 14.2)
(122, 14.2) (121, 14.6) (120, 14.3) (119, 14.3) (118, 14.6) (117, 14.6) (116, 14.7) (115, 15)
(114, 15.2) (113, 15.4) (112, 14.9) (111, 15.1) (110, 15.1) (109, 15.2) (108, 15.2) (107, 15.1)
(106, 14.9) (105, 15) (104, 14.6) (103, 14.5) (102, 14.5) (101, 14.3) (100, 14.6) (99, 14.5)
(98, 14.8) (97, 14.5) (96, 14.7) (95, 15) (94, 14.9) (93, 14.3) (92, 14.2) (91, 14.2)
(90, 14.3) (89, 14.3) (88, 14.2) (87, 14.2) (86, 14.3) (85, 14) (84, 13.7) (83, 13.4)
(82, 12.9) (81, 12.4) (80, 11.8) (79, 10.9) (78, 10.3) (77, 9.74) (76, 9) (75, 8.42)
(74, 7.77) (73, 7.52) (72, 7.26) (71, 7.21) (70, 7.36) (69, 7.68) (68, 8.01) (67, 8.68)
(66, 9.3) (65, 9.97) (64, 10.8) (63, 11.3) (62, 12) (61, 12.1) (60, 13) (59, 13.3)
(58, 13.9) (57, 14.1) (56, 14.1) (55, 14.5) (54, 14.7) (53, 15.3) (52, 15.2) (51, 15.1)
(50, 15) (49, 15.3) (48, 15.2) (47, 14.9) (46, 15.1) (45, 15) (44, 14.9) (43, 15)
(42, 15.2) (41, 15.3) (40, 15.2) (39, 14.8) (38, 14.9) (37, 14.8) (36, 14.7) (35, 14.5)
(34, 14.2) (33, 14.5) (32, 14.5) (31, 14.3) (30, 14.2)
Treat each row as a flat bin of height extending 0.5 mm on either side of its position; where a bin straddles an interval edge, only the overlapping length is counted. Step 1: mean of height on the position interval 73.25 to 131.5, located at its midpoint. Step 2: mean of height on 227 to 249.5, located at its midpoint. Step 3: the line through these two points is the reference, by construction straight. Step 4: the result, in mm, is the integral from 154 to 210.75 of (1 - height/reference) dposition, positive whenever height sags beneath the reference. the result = 1.9 mm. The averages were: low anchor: 13.8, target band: 13.1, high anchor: 13.4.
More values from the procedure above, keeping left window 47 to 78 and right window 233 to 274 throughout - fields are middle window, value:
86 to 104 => -4.2 mm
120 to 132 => -2.1 mm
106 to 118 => -3.1 mm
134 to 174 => -3.3 mm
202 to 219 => 0.6 mm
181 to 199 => -0.8 mm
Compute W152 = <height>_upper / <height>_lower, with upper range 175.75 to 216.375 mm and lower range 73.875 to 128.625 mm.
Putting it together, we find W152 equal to 0.9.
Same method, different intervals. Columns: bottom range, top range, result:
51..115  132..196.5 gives 1.04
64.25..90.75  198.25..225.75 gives 1.16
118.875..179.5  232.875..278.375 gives 0.97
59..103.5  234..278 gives 1.09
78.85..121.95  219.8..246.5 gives 0.93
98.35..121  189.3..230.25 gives 0.86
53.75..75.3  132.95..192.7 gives 1.26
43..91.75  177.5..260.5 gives 1.06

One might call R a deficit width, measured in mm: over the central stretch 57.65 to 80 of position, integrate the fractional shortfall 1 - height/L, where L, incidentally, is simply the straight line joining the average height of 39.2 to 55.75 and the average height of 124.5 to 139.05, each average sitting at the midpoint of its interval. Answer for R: 7.5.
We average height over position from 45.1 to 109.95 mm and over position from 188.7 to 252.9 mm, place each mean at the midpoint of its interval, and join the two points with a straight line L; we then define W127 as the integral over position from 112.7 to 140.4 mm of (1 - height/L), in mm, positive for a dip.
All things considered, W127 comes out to -2.8 mm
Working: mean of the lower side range 12.9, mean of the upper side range 13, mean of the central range 14.2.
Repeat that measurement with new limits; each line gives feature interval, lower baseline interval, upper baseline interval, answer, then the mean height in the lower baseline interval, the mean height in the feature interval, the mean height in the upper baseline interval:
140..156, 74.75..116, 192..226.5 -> 0.4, 13.9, 12.9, 12.6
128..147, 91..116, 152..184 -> 0.7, 14.8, 13.6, 13.5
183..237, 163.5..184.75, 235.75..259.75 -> 2.1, 13.5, 12.9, 13.3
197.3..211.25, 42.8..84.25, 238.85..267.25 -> 0.5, 11.9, 12.4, 13.2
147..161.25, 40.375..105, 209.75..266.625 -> -0.1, 12.9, 13.1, 13.1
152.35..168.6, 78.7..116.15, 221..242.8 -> 0.6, 14.4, 13.4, 13.4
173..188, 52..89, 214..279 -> -1.3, 11.5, 13.5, 13.1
